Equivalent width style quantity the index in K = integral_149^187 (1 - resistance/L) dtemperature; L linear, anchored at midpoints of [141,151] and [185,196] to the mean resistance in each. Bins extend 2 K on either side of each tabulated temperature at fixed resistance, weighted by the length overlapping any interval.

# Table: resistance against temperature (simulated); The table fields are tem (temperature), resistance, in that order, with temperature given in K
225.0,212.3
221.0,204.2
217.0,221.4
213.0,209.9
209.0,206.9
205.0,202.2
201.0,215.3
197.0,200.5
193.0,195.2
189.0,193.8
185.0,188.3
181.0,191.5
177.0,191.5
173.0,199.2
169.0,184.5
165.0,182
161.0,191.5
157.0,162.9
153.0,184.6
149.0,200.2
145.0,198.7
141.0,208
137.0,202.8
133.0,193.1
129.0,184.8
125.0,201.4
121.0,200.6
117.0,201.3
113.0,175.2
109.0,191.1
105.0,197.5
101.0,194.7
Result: 2.0 K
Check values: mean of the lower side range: 201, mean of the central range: 187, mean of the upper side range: 194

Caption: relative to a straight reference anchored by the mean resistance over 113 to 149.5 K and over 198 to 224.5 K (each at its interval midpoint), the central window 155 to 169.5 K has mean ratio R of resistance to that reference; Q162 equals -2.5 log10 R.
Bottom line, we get 0.129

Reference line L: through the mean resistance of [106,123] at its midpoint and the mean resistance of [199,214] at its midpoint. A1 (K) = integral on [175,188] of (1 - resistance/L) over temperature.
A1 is 0.86 K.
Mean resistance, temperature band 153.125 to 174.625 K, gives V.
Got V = 184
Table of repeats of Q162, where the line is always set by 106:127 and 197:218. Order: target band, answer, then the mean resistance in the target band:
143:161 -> 0.07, 187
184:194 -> 0.08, 193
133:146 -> -0.02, 202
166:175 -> 0.07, 191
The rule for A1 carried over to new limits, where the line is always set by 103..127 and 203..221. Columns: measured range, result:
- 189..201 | 0.39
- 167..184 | 1.03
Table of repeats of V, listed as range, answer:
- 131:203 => 194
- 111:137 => 194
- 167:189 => 191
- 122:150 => 198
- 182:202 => 197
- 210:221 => 213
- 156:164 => 180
